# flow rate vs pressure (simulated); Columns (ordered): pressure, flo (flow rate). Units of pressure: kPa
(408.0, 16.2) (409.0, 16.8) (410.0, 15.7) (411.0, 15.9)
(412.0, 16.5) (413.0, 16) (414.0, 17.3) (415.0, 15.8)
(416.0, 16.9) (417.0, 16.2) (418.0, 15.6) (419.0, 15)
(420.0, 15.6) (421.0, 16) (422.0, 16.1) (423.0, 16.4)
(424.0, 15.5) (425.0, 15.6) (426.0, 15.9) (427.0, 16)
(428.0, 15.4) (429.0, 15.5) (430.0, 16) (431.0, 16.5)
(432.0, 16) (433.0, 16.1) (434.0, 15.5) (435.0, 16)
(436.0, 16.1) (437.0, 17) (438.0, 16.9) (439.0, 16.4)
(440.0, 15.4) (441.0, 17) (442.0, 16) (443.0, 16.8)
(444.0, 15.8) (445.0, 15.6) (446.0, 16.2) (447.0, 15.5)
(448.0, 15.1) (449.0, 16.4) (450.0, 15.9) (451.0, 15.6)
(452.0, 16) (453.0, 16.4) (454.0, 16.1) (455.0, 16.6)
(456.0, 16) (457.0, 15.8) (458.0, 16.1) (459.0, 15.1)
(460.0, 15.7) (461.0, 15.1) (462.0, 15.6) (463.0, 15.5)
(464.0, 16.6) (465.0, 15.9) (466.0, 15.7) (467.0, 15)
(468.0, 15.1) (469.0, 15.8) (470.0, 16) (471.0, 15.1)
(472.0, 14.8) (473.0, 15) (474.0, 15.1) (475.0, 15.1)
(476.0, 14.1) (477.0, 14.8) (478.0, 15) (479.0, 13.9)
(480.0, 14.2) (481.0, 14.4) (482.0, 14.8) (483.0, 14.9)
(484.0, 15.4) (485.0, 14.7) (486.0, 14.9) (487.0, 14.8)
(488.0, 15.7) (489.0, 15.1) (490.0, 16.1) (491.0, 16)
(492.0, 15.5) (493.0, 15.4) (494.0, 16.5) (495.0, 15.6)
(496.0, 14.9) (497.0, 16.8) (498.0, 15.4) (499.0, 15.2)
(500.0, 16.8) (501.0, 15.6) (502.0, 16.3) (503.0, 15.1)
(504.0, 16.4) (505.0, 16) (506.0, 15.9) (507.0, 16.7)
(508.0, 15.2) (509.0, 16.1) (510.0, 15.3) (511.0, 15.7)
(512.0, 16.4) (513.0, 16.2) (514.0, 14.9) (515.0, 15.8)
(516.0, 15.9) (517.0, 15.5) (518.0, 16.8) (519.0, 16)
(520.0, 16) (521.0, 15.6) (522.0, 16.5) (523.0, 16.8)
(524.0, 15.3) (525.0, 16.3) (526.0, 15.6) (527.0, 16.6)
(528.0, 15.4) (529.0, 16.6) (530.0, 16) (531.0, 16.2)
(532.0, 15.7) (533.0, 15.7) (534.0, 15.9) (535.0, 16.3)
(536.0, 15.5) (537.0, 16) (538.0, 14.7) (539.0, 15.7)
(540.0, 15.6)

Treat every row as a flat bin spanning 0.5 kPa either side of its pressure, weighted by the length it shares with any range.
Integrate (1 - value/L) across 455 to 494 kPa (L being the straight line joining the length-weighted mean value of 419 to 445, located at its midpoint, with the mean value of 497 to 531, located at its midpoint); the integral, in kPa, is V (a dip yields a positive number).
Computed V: 1.7 kPa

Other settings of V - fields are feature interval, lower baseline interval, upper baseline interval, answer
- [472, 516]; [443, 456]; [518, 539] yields 1.45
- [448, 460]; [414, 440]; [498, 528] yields 0.03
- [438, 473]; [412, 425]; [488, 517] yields 0.26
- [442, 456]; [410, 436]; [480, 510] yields -0.16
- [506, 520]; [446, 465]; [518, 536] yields 0.10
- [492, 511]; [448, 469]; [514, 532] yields 0.13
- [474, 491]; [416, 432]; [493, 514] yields 1.03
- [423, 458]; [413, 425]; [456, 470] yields -0.42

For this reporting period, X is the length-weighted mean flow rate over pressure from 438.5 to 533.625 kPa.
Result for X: 15.7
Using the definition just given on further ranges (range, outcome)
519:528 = 16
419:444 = 16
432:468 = 15.9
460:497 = 15.3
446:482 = 15.4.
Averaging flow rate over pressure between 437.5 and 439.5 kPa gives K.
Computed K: 16.6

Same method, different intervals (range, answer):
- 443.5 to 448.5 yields 15.6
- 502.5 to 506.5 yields 15.8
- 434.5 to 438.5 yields 16.5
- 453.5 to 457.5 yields 16.1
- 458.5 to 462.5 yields 15.4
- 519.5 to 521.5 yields 15.8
